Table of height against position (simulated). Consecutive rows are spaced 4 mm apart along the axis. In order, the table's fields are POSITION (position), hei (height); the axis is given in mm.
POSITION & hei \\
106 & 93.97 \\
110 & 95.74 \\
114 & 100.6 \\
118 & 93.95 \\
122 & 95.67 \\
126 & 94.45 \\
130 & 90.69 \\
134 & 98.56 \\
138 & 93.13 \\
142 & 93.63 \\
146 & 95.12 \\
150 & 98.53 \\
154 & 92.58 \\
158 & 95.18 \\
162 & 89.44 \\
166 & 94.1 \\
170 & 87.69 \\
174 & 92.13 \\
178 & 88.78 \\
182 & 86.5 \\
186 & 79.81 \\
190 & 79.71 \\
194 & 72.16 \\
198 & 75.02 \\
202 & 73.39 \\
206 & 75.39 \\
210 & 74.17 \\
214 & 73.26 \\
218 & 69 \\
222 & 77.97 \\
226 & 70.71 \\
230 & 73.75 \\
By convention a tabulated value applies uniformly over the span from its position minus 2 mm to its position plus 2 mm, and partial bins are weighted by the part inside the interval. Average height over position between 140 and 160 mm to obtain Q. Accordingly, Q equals 95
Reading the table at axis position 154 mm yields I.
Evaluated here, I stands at 92.58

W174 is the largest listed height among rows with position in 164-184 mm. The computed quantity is 94.1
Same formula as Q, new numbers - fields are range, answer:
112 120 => 97.3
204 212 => 74.8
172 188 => 86.8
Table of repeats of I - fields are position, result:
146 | 95.12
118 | 93.95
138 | 93.13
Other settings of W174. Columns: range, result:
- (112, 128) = 100.6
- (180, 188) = 86.5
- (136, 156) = 98.53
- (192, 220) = 75.39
